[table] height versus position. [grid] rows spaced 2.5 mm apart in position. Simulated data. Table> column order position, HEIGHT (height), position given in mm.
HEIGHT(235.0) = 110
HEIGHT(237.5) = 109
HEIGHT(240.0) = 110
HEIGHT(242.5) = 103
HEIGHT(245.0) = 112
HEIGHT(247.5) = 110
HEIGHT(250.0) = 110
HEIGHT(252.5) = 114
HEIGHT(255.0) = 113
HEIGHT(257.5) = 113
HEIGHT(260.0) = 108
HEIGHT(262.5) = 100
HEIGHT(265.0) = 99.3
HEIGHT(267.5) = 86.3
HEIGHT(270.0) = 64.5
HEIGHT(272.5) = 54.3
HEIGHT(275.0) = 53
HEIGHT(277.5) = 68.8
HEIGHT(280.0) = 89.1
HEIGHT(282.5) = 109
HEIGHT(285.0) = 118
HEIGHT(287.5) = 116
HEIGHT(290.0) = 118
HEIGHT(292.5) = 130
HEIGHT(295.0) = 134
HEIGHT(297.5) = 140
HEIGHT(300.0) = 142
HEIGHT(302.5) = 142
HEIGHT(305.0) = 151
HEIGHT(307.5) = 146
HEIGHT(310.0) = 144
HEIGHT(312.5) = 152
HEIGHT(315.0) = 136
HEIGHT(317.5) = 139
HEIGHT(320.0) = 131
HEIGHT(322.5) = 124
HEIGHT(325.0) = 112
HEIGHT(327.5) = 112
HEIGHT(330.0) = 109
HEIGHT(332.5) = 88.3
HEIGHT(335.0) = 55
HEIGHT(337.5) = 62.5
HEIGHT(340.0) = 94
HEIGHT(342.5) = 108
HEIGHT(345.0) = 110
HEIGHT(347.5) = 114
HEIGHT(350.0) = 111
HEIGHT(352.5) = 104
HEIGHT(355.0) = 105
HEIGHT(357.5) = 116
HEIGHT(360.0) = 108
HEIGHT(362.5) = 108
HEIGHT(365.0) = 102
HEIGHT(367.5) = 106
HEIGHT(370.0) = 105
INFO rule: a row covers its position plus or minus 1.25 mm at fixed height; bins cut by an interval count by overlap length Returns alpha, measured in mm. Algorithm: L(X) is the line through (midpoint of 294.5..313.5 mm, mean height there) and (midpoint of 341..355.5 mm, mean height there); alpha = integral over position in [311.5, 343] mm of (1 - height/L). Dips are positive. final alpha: 4.34 mm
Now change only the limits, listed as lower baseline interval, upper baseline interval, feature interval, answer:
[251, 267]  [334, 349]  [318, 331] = -3.3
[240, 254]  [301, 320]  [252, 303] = 8.8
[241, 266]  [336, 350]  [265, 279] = 4.9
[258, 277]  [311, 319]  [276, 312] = -2.7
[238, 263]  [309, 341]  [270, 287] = 4.4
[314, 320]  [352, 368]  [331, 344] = 4.2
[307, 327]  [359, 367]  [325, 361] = 5.3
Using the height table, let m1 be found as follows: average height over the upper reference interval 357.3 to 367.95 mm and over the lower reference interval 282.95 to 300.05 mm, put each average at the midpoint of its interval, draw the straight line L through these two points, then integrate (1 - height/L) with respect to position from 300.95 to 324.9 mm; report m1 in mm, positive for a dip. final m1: -3.66 mm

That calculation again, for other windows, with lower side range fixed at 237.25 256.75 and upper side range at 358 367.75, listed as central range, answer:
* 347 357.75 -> -0.21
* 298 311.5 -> -4.52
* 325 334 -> 0.40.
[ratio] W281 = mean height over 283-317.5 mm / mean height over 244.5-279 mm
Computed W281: 1.46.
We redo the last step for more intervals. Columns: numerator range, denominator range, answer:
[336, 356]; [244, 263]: 0.91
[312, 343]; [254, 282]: 1.25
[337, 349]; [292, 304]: 0.72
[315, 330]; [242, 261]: 1.11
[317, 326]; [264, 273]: 1.63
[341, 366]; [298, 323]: 0.77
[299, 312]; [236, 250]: 1.34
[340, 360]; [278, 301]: 0.91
